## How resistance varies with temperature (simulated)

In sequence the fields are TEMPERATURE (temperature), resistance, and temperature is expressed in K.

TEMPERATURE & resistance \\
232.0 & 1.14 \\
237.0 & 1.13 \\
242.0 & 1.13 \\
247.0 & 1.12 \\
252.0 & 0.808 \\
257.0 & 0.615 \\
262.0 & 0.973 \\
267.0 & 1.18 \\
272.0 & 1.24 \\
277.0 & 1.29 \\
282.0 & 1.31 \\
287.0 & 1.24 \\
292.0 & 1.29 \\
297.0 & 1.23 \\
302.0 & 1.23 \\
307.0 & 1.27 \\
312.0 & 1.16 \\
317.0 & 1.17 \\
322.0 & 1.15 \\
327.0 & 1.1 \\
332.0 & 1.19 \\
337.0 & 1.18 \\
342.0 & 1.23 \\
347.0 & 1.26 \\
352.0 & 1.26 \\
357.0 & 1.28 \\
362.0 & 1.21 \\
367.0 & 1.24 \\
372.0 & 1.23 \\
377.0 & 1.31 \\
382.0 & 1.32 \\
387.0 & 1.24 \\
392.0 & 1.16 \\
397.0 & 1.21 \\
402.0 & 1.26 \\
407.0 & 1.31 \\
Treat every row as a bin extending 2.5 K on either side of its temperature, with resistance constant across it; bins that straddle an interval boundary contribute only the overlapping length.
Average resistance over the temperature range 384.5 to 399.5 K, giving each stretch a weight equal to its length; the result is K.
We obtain 1.2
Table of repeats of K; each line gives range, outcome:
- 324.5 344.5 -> 1.18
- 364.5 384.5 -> 1.27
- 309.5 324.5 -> 1.16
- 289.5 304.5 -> 1.25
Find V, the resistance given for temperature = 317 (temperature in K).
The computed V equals 1.17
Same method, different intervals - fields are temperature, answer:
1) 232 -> 1.14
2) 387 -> 1.24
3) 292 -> 1.29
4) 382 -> 1.32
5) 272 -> 1.24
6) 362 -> 1.21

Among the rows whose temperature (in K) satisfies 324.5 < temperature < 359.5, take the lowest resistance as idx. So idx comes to 1.1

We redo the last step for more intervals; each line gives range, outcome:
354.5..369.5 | 1.21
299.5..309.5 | 1.23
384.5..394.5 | 1.16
